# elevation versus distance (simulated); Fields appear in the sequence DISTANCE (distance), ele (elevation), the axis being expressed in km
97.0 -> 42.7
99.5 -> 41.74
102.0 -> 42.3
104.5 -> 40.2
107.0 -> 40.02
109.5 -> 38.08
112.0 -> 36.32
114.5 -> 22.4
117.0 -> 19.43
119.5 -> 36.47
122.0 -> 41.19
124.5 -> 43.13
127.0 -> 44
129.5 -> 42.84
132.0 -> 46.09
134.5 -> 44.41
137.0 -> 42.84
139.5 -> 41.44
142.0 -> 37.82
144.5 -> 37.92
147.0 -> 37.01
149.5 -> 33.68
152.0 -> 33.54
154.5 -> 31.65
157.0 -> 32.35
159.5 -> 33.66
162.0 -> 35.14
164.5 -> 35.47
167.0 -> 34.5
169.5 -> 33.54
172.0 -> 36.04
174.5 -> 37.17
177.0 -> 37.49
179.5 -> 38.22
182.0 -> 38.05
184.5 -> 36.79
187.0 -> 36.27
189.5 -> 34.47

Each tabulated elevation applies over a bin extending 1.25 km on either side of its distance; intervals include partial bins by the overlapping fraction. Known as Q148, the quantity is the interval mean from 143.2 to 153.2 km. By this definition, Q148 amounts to 35.6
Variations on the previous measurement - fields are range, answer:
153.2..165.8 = 33.7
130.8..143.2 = 42.5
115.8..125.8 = 35.2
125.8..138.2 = 44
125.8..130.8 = 43.4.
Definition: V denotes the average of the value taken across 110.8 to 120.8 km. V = 28.7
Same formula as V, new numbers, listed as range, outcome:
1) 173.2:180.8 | 37.6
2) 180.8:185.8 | 37.4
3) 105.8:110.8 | 39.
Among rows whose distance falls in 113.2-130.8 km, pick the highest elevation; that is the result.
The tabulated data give 44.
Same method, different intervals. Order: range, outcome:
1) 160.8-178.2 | 37.49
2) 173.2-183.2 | 38.22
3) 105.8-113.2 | 40.02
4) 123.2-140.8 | 46.09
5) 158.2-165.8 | 35.47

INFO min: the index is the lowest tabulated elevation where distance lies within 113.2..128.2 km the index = 19.43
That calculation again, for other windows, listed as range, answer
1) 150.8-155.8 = 31.65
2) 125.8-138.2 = 42.84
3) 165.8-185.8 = 33.54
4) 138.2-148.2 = 37.01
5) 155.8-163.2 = 32.35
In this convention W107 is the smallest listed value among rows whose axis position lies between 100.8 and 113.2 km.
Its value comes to 36.32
